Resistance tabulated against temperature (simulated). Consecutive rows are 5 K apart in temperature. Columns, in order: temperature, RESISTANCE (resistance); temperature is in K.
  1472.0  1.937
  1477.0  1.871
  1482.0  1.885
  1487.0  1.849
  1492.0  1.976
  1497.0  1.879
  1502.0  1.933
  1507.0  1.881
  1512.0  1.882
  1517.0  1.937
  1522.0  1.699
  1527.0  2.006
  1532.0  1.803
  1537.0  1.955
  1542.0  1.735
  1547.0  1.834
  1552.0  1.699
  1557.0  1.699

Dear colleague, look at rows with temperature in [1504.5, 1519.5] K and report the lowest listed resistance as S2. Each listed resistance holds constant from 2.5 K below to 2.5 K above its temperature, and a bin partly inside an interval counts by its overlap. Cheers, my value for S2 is 1.881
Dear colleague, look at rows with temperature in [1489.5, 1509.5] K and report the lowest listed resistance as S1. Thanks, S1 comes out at 1.879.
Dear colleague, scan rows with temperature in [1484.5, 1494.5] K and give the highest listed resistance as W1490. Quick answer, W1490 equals 1.976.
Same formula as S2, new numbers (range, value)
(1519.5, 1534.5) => 1.699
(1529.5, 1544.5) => 1.735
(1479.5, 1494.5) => 1.849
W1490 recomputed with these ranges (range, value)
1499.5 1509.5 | 1.933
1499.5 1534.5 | 2.006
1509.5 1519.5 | 1.937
